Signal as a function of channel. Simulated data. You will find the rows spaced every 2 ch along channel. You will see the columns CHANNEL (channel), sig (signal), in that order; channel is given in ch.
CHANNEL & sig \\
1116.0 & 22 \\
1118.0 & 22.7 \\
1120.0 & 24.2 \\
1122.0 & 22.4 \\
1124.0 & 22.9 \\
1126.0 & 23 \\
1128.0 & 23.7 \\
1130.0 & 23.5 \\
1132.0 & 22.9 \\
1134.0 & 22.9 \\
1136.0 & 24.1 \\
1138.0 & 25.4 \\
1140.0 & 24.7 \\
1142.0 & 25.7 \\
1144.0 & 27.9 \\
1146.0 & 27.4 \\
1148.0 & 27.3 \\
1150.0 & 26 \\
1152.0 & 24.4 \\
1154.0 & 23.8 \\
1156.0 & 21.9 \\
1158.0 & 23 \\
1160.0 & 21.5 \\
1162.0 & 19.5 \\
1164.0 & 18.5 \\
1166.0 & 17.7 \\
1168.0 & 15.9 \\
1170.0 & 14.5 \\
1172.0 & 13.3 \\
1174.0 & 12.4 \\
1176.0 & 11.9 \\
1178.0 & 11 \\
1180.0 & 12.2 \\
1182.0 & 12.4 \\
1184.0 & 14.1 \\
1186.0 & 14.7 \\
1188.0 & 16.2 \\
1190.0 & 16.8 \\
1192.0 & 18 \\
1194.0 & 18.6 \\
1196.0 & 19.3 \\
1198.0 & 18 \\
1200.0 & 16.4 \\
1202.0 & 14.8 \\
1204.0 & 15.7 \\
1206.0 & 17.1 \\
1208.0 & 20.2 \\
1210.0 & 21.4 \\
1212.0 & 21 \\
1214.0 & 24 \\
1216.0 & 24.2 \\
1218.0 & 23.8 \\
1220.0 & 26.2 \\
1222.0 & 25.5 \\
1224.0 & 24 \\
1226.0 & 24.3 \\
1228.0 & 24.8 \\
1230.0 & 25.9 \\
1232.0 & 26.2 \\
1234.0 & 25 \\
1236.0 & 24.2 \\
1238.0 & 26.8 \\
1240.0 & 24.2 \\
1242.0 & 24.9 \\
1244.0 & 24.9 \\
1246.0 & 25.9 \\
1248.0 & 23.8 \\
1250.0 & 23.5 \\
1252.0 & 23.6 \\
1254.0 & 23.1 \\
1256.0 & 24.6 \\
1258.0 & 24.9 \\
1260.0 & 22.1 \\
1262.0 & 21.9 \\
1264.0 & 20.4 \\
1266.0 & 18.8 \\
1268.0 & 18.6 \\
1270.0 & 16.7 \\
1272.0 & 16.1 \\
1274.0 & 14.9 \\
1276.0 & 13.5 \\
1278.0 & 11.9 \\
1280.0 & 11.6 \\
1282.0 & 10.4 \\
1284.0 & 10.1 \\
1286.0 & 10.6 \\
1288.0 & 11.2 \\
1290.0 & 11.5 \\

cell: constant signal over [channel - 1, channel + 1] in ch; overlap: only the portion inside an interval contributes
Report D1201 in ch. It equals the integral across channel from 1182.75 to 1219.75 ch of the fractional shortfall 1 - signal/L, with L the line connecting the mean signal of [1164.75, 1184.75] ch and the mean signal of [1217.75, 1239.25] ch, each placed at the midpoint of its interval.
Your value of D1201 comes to 1.3 ch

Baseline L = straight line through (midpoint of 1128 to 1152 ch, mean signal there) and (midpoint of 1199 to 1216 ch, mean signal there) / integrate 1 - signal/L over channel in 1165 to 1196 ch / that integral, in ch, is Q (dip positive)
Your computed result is 9.6 ch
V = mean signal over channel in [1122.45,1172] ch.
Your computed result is 22.6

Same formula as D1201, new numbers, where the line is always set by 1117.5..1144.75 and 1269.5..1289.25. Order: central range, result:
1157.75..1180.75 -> 5.9 ch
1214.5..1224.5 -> -4.4 ch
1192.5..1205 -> 1.1 ch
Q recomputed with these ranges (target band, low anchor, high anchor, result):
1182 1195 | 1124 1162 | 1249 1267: 4.12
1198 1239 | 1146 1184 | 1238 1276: -4.24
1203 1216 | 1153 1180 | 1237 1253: 0.66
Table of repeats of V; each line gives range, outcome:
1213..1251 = 24.8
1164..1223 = 17.5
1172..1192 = 13.7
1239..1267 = 23.3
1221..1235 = 25.1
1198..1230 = 21.6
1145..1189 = 18.2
